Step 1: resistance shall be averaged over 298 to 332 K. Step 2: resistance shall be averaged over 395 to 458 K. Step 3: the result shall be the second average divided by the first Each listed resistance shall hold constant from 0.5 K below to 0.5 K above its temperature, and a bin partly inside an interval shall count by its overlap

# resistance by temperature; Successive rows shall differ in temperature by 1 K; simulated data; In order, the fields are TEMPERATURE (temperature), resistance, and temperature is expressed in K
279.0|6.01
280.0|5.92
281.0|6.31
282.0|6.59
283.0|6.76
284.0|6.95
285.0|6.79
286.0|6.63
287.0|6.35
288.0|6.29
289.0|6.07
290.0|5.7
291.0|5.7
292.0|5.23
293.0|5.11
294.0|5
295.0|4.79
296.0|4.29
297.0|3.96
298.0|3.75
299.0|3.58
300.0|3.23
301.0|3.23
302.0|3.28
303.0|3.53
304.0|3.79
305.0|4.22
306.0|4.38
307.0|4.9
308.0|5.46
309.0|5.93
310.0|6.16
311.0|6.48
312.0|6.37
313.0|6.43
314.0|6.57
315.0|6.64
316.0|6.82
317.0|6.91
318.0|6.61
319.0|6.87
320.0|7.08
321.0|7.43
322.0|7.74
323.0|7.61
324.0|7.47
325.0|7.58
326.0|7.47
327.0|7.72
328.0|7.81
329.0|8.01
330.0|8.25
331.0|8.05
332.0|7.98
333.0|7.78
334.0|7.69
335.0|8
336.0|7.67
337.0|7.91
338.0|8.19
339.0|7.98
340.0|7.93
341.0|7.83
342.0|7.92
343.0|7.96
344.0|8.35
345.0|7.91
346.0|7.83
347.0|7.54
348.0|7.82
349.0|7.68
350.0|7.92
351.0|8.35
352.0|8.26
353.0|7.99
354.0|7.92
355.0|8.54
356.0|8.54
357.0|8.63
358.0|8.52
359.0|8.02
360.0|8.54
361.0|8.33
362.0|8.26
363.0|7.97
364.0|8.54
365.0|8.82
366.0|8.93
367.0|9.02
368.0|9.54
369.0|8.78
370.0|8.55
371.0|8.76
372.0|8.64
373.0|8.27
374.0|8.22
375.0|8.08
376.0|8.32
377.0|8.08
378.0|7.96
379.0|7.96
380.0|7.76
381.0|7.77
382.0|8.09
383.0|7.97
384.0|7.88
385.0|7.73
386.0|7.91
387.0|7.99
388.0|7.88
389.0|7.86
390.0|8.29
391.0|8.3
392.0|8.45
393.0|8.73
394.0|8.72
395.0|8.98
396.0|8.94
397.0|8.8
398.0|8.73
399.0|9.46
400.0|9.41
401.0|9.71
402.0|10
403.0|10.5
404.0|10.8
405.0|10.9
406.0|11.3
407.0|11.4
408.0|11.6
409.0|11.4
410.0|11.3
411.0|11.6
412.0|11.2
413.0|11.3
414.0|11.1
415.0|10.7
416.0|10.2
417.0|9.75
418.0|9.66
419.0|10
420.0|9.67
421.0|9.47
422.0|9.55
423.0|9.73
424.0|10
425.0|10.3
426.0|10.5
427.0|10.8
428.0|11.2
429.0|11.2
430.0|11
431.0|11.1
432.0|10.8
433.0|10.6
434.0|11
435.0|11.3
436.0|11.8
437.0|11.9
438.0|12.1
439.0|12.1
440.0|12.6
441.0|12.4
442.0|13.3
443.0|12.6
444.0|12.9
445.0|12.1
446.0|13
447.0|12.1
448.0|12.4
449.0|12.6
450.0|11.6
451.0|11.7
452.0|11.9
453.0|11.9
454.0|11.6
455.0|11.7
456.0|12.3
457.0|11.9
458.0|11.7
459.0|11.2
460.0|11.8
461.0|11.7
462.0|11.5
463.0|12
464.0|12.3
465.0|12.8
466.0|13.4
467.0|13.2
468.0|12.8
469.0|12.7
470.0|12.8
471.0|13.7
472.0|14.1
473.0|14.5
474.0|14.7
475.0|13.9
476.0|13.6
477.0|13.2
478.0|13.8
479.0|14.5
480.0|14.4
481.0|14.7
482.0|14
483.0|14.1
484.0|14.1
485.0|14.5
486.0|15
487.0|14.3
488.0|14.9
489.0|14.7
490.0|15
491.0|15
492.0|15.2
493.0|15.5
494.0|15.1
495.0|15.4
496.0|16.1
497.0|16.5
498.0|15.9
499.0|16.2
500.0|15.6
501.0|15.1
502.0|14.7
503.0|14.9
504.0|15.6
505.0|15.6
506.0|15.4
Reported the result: 1.80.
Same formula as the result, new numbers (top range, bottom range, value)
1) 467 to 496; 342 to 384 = 1.73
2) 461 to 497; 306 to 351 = 1.91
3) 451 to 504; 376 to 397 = 1.69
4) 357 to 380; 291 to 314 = 1.78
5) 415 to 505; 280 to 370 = 1.84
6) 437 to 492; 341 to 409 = 1.51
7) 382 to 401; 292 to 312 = 1.86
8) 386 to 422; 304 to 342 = 1.39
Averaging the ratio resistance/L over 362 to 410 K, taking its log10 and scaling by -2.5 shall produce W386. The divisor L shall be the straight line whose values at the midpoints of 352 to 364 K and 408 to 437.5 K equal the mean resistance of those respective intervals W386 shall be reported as 0.05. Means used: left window 8.3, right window 10.7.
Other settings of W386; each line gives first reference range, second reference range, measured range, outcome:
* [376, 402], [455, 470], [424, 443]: -0.07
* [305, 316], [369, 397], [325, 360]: -0.16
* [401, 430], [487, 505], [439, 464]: 0.05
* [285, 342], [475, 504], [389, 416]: 0.07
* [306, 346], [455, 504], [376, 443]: 0.10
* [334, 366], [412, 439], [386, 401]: 0.12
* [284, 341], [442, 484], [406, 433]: 0.03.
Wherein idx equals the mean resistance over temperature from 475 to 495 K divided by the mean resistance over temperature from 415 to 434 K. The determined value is 1.40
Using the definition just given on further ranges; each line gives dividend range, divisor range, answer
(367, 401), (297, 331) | 1.39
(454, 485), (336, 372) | 1.58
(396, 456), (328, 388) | 1.36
